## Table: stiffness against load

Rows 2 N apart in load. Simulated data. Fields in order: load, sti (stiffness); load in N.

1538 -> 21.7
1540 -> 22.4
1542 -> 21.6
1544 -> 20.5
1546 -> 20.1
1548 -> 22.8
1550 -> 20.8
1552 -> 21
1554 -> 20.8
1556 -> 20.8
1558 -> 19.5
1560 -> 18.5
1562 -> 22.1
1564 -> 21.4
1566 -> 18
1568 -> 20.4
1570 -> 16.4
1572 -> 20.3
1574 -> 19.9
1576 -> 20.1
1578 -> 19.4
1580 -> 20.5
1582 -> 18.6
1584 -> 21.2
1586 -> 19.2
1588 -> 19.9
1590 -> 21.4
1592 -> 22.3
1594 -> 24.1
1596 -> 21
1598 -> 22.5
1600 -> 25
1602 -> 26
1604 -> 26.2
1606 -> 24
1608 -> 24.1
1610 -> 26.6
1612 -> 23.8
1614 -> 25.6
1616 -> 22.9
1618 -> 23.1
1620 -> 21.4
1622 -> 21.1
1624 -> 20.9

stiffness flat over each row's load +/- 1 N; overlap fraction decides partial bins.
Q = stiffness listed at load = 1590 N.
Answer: 21.4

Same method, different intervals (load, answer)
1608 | 24.1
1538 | 21.7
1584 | 21.2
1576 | 20.1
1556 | 20.8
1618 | 23.1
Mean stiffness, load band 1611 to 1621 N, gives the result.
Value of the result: 23.4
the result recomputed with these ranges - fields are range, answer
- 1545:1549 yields 21.5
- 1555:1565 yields 20.5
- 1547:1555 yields 21.3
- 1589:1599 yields 22.3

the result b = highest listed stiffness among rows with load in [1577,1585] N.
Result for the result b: 21.2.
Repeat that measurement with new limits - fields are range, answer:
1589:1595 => 24.1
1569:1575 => 20.3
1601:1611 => 26.6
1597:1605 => 26.2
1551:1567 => 22.1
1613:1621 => 25.6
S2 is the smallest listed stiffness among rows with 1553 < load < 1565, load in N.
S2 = 18.5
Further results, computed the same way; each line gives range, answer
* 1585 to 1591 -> 19.2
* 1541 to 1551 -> 20.1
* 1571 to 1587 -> 18.6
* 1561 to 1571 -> 16.4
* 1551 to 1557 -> 20.8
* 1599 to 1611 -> 24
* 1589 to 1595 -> 21.4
